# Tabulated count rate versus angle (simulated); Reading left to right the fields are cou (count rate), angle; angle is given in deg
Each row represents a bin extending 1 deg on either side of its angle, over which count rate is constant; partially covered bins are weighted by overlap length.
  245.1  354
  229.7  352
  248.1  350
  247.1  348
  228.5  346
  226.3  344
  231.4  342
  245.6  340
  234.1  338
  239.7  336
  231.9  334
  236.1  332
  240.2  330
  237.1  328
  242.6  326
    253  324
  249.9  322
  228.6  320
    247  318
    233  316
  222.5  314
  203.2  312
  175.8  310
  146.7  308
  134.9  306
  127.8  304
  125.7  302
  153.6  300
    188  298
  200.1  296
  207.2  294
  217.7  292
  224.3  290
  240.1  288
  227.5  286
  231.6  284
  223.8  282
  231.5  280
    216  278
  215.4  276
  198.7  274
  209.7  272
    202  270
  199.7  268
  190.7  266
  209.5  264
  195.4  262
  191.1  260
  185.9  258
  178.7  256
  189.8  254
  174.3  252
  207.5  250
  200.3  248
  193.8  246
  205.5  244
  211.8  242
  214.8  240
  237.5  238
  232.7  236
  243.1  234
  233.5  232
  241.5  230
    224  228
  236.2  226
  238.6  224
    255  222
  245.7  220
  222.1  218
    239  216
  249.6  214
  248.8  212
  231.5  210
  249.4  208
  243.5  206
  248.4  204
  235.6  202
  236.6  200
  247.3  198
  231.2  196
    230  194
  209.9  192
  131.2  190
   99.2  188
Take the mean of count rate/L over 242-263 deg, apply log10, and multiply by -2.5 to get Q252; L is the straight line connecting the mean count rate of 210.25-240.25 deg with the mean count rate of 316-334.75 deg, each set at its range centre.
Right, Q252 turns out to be 0.23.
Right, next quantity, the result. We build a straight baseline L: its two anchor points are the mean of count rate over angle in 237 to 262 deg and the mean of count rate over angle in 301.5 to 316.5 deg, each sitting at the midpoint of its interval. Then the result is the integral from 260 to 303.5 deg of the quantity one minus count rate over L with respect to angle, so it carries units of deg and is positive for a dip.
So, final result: -4.8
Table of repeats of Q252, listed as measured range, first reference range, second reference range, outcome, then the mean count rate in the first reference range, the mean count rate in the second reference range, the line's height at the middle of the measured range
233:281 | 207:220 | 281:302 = 0.083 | 240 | 207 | 222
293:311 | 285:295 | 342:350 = 0.359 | 223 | 235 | 226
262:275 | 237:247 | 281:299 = 0.074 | 213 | 218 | 216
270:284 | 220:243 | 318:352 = 0.097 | 234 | 239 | 236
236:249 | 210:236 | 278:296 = 0.108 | 239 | 224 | 234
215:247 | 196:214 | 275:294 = 0.032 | 242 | 224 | 236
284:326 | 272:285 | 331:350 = 0.123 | 219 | 236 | 226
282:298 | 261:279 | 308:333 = -0.031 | 204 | 227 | 213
